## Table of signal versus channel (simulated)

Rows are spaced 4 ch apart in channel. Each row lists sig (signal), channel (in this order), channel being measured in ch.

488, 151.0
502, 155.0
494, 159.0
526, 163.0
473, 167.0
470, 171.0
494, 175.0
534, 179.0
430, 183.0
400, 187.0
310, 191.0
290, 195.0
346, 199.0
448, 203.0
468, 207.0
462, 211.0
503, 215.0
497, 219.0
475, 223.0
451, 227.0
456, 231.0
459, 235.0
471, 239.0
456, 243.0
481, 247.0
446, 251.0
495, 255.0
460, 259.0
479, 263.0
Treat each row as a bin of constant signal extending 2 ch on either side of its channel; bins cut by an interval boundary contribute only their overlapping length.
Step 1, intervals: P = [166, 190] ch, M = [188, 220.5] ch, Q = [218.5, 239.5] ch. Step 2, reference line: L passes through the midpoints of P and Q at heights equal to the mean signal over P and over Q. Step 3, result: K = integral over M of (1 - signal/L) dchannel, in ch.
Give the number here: 3.5 ch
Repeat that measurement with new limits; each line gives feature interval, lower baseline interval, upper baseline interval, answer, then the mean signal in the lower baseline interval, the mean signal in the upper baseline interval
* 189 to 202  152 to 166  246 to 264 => 4.38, 504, 471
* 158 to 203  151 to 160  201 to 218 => 4.91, 496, 472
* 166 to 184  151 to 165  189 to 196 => -3.64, 505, 301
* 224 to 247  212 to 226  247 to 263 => 0.85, 487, 470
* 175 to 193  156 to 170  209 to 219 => 2.38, 496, 485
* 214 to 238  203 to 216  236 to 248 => -0.15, 471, 468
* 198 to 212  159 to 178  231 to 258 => 1.33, 493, 467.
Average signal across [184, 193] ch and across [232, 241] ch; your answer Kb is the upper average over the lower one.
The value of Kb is 1.28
